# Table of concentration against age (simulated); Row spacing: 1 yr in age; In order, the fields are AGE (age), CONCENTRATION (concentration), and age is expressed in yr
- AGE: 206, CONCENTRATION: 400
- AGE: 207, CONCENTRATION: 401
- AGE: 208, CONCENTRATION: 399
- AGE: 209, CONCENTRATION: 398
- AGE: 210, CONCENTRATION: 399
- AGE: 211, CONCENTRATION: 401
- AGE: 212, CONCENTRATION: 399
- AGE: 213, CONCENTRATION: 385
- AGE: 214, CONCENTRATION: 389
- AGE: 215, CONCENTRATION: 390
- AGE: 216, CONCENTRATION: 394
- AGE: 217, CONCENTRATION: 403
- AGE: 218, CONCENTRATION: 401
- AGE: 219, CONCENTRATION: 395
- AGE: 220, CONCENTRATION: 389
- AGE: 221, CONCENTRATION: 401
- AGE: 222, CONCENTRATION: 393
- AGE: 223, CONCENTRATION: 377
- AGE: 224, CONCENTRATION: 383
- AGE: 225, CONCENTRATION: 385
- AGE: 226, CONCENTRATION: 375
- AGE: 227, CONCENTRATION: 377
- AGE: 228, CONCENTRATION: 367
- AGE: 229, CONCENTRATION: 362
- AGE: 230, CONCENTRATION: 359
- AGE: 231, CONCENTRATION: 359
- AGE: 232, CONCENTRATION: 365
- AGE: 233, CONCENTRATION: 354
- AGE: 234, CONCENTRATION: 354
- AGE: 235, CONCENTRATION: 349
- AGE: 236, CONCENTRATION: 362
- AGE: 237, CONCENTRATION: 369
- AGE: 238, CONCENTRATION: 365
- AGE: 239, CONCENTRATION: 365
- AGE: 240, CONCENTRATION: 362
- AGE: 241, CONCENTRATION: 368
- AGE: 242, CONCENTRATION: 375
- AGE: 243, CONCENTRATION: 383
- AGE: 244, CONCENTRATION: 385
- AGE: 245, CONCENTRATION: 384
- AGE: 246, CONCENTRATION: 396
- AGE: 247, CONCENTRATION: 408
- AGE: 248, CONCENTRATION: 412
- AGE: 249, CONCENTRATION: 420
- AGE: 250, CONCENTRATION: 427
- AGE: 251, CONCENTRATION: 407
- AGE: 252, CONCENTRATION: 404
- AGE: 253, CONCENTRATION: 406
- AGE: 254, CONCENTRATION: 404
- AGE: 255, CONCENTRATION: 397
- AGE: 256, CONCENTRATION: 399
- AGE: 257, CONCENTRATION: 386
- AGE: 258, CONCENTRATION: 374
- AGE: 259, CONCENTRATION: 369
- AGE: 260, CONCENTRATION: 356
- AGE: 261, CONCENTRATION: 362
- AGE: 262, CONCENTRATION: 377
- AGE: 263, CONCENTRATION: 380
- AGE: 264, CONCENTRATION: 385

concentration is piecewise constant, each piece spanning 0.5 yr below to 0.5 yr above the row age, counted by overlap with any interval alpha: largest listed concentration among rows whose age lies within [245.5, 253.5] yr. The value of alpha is 427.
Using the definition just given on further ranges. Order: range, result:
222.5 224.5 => 383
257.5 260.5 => 374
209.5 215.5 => 401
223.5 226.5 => 385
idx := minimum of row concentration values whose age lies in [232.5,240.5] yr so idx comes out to 349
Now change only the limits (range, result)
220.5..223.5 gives 377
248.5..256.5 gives 397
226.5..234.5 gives 354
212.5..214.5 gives 385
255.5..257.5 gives 386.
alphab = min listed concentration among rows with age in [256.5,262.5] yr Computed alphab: 356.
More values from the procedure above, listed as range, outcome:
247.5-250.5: 412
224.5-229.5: 362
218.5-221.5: 389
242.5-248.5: 383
